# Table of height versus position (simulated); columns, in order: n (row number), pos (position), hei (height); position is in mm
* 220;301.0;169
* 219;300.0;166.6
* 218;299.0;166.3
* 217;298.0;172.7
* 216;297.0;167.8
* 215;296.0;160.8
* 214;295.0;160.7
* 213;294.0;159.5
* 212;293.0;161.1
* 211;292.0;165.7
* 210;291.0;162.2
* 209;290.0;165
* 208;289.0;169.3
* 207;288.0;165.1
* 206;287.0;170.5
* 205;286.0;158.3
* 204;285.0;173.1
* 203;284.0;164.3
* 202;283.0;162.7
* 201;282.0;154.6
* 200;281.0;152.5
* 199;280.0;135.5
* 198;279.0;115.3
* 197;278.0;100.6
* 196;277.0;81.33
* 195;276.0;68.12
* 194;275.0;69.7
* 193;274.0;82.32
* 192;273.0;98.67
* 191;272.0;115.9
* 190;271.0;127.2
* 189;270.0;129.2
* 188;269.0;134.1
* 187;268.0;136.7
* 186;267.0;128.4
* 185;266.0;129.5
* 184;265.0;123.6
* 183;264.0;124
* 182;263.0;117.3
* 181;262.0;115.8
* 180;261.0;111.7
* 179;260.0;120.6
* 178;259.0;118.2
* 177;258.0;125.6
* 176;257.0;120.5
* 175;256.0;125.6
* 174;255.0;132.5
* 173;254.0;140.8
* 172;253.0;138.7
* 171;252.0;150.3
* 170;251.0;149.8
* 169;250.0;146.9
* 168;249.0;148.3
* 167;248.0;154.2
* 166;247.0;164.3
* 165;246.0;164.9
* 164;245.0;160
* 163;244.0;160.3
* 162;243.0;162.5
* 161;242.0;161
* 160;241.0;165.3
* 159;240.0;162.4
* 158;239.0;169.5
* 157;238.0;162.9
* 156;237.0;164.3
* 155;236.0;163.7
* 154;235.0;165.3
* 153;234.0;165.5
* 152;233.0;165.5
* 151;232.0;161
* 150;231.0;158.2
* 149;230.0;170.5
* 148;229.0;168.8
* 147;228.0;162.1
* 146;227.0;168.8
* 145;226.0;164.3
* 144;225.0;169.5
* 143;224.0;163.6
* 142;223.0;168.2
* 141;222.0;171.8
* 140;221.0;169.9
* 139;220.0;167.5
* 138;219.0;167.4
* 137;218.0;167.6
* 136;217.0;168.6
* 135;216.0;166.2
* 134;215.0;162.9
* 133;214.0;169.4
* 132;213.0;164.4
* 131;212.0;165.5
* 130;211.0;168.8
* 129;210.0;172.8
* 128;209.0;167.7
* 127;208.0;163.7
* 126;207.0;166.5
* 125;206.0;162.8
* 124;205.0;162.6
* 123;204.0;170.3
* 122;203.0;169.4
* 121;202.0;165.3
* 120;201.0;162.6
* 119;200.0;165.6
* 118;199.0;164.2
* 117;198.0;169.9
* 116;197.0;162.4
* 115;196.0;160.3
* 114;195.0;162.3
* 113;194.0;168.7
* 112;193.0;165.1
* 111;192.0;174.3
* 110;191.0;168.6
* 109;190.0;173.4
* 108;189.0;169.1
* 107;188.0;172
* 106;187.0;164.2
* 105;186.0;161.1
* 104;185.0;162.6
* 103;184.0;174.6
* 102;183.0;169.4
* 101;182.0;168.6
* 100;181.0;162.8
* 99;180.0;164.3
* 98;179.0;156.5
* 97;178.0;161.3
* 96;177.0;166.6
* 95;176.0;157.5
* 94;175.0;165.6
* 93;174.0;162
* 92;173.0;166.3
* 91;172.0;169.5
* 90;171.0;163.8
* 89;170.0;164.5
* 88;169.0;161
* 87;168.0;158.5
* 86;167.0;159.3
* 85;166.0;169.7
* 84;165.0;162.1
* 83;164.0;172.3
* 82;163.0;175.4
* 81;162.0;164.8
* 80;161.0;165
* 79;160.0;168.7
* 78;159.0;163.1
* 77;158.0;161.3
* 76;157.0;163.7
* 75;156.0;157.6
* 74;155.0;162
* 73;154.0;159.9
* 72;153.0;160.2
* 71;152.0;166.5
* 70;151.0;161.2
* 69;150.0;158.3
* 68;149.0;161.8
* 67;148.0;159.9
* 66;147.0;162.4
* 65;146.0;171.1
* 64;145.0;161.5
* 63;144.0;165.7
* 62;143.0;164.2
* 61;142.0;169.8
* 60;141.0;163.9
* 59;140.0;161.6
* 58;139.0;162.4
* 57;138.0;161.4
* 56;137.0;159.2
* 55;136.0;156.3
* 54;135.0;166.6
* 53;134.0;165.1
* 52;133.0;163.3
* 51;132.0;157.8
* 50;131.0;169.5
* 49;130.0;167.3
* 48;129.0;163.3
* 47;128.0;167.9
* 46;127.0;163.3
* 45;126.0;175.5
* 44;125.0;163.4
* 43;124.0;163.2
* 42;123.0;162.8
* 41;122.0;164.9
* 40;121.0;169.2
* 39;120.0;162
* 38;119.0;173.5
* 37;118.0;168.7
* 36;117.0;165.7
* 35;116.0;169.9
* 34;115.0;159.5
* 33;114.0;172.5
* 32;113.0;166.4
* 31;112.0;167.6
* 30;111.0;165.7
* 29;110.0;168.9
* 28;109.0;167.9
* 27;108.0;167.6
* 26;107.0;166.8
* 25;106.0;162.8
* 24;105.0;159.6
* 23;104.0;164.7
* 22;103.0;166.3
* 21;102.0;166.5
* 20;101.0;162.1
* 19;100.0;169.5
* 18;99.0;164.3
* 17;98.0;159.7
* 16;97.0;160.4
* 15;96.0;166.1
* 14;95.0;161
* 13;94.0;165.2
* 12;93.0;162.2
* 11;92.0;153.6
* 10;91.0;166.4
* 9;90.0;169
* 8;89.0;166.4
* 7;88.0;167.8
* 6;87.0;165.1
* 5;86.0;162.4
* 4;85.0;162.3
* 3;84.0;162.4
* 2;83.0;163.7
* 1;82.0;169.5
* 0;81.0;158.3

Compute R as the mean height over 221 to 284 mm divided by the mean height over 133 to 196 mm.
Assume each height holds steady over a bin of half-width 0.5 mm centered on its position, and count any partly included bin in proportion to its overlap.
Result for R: 0.86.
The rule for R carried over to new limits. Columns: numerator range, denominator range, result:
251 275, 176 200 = 0.74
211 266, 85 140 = 0.93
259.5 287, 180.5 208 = 0.75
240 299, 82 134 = 0.85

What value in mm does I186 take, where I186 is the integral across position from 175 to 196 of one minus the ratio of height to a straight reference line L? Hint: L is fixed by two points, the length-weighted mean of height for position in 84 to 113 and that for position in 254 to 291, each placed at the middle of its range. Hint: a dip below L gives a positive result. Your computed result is -2.7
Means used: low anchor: 165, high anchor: 129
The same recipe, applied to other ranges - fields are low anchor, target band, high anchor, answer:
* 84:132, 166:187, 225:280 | -1.5 mm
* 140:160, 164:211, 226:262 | -2.1 mm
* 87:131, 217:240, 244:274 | -4.5 mm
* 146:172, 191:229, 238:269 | -3.8 mm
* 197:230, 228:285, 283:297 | 9.1 mm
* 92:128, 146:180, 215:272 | -0.8 mm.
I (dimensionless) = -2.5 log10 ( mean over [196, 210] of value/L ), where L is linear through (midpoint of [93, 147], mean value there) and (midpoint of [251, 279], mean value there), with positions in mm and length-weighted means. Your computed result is -0.20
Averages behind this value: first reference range 165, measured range 166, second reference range 118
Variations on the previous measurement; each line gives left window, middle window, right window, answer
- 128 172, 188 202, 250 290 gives -0.11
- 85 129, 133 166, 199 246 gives 0.01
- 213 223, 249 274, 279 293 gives 0.27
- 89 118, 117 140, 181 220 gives 0.00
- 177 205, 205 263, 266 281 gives -0.14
